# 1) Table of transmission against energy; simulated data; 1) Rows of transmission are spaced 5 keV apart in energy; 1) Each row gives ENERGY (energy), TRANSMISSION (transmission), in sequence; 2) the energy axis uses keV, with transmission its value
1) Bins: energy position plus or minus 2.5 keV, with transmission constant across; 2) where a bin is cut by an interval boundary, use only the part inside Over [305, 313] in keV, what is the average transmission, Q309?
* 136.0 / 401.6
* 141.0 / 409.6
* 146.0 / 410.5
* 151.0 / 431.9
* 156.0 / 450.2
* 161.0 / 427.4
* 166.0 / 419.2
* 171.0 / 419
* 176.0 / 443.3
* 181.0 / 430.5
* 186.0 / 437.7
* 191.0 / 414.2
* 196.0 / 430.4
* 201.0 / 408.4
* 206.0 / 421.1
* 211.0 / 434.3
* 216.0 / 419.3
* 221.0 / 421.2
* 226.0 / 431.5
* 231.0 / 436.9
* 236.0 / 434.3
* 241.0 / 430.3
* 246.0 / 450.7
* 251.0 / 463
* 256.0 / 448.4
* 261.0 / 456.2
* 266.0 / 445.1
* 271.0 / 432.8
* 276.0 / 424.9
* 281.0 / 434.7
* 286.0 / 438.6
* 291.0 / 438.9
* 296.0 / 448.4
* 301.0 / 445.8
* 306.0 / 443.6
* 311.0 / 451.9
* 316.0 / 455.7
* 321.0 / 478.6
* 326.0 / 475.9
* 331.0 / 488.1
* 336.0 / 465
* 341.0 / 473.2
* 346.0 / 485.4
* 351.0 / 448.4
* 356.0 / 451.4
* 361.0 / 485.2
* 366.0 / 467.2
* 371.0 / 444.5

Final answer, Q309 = 448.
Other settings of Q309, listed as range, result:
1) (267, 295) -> 435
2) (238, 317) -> 444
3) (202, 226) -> 424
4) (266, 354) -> 454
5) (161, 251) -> 429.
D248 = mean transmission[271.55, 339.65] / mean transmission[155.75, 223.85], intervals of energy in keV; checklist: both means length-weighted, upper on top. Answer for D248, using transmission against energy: 1.06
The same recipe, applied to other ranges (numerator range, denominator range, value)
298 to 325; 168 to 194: 1.06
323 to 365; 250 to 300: 1.07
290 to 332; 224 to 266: 1.03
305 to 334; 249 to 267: 1.03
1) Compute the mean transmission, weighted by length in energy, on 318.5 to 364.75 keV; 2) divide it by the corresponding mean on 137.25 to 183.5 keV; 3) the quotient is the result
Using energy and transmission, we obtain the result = 1.1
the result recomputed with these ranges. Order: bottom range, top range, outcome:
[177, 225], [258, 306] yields 1.04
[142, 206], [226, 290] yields 1.03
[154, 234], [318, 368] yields 1.10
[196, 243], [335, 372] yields 1.09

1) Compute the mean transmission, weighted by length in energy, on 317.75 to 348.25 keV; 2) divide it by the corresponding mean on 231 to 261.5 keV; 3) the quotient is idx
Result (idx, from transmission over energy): 1.07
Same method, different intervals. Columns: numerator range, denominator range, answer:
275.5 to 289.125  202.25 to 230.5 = 1.02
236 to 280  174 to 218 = 1.04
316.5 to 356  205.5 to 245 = 1.10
